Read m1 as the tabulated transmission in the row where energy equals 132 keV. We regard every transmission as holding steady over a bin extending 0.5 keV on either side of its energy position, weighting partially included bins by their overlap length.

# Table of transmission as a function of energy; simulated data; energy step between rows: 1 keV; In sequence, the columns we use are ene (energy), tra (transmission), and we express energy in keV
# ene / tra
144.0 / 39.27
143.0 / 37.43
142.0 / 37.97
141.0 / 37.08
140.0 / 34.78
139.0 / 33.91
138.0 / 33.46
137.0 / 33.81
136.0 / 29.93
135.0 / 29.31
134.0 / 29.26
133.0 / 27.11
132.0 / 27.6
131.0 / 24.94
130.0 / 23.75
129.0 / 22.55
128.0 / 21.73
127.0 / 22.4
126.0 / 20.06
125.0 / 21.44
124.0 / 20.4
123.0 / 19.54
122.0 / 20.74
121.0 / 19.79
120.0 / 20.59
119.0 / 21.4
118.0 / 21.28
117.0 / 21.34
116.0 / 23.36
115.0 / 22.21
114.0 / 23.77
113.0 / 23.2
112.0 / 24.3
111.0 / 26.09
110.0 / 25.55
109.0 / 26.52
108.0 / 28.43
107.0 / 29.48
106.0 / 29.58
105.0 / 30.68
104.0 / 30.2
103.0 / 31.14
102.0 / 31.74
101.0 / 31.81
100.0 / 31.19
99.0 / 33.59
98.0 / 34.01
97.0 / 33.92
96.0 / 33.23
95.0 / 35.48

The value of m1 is 27.6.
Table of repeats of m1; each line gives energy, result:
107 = 29.48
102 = 31.74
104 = 30.2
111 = 26.09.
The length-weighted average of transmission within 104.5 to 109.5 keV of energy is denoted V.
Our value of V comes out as 28.9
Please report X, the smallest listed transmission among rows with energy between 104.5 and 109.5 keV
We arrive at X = 26.52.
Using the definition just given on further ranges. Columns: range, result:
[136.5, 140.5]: 33.46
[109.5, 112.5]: 24.3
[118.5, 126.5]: 19.54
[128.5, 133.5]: 22.55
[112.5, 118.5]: 21.28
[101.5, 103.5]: 31.14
